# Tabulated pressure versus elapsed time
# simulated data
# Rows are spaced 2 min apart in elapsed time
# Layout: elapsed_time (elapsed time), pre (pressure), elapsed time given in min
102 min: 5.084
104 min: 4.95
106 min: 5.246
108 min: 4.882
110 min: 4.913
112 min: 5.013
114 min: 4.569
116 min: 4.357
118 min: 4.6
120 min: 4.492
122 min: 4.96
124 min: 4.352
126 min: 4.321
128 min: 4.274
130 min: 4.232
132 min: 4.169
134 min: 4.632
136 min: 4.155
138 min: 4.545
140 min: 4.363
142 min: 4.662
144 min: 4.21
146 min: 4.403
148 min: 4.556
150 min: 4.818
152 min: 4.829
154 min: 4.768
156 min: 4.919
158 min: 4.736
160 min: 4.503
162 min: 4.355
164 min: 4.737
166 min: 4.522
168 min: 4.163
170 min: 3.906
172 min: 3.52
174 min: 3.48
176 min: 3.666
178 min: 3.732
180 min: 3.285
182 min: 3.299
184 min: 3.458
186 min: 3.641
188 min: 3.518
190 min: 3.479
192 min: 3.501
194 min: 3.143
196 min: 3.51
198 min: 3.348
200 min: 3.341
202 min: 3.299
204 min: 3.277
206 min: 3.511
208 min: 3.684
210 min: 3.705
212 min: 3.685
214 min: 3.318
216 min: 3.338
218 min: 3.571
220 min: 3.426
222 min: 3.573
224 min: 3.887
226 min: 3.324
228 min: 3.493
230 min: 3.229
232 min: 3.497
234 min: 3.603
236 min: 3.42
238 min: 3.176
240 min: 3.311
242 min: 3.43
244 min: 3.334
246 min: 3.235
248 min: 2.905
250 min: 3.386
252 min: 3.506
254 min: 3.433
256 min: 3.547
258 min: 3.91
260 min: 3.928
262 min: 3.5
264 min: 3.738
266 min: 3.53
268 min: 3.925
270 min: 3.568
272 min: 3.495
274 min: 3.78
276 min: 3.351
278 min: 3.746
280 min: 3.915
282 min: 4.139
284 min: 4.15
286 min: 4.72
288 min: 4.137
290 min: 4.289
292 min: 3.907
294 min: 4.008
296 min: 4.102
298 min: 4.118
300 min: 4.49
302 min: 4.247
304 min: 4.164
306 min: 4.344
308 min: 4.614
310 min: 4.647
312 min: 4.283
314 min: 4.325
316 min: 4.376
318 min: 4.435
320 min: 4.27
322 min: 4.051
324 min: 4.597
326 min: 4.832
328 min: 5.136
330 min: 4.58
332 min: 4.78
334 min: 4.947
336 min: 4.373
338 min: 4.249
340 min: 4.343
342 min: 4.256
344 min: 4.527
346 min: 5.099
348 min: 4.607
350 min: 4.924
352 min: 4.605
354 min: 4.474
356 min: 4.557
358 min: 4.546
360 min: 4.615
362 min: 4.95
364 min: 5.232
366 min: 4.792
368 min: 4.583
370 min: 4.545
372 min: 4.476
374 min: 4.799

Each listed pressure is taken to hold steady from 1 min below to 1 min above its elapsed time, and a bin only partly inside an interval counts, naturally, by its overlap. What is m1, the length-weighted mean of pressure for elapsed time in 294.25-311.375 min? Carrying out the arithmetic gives 4.32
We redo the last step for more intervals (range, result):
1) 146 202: 3.95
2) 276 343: 4.34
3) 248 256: 3.39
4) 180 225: 3.47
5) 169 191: 3.54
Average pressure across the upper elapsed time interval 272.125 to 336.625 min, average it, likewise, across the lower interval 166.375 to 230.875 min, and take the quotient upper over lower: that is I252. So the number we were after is 1.22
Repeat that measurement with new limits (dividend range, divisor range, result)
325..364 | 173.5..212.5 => 1.34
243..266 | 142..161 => 0.75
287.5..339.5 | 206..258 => 1.27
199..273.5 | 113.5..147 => 0.79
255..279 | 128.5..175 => 0.83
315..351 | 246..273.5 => 1.29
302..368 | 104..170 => 1.00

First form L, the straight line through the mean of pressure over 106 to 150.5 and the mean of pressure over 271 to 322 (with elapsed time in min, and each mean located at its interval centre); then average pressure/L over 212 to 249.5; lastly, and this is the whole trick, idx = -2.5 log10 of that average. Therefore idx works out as 0.26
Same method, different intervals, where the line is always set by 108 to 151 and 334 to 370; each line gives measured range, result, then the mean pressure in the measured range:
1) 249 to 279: 0.26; 3.62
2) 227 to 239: 0.32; 3.4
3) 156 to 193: 0.17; 3.89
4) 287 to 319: 0.08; 4.28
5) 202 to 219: 0.29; 3.5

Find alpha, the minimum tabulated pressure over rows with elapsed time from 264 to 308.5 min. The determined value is 3.351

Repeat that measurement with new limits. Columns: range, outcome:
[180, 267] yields 2.905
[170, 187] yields 3.285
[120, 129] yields 4.274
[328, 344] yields 4.249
